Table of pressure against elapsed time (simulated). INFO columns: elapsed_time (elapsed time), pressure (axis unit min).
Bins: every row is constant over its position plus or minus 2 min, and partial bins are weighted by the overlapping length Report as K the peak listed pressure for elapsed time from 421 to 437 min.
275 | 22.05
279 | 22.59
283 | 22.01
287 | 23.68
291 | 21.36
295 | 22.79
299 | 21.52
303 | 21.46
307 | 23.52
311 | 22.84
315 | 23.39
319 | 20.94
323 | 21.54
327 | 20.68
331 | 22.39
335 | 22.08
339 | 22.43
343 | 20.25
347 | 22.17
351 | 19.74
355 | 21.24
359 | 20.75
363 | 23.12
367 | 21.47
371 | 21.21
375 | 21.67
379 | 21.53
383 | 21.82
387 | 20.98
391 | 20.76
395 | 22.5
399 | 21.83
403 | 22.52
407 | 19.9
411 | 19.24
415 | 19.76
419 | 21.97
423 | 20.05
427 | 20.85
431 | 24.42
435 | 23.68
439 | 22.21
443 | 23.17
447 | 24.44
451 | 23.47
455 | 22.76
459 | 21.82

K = 24.42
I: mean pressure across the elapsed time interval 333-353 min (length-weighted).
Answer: 21.3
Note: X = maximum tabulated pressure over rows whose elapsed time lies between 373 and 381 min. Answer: 21.67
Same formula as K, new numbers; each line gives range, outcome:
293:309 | 23.52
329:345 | 22.43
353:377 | 23.12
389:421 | 22.52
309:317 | 23.39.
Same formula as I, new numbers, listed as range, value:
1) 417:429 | 21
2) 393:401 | 22.2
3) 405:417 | 19.6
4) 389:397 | 21.6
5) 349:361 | 20.6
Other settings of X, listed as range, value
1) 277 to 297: 23.68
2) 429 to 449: 24.44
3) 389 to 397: 22.5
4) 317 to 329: 21.54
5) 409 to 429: 21.97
